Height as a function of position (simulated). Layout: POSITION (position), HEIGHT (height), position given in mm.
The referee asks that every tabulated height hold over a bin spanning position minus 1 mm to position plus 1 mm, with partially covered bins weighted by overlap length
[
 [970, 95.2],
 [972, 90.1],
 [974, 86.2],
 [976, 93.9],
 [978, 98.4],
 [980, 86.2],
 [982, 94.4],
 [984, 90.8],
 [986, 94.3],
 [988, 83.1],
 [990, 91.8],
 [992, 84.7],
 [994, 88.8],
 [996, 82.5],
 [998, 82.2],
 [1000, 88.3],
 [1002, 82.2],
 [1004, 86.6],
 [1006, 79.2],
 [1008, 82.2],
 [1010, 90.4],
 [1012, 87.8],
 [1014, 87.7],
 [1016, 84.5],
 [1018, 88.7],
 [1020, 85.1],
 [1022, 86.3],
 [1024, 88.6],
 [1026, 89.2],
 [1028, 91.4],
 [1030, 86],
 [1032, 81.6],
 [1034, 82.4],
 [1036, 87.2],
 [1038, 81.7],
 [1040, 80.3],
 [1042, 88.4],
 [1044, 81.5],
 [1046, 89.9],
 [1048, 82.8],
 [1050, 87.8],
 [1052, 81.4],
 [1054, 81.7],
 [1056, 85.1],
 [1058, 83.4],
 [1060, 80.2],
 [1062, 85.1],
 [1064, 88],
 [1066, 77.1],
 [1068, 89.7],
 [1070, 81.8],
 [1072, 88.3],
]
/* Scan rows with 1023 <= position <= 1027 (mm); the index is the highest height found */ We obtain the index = 89.2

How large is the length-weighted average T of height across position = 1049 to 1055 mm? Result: 83.6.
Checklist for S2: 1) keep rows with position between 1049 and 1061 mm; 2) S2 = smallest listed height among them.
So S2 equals 80.2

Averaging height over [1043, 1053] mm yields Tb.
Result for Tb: 84.7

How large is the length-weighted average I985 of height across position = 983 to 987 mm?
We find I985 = 92.5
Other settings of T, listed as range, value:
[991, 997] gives 85.3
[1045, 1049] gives 86.3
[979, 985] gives 90.5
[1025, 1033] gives 87.1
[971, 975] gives 88.2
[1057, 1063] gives 82.9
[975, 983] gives 93.2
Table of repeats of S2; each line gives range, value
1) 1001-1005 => 82.2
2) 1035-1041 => 80.3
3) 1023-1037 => 81.6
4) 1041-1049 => 81.5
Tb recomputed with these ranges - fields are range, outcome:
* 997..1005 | 84.8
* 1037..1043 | 83.5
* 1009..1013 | 89.1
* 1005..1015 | 85.5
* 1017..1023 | 86.7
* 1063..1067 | 82.5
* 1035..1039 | 84.5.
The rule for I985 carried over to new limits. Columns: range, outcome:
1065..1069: 83.4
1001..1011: 84.1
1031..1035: 82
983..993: 88.9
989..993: 88.2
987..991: 87.4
